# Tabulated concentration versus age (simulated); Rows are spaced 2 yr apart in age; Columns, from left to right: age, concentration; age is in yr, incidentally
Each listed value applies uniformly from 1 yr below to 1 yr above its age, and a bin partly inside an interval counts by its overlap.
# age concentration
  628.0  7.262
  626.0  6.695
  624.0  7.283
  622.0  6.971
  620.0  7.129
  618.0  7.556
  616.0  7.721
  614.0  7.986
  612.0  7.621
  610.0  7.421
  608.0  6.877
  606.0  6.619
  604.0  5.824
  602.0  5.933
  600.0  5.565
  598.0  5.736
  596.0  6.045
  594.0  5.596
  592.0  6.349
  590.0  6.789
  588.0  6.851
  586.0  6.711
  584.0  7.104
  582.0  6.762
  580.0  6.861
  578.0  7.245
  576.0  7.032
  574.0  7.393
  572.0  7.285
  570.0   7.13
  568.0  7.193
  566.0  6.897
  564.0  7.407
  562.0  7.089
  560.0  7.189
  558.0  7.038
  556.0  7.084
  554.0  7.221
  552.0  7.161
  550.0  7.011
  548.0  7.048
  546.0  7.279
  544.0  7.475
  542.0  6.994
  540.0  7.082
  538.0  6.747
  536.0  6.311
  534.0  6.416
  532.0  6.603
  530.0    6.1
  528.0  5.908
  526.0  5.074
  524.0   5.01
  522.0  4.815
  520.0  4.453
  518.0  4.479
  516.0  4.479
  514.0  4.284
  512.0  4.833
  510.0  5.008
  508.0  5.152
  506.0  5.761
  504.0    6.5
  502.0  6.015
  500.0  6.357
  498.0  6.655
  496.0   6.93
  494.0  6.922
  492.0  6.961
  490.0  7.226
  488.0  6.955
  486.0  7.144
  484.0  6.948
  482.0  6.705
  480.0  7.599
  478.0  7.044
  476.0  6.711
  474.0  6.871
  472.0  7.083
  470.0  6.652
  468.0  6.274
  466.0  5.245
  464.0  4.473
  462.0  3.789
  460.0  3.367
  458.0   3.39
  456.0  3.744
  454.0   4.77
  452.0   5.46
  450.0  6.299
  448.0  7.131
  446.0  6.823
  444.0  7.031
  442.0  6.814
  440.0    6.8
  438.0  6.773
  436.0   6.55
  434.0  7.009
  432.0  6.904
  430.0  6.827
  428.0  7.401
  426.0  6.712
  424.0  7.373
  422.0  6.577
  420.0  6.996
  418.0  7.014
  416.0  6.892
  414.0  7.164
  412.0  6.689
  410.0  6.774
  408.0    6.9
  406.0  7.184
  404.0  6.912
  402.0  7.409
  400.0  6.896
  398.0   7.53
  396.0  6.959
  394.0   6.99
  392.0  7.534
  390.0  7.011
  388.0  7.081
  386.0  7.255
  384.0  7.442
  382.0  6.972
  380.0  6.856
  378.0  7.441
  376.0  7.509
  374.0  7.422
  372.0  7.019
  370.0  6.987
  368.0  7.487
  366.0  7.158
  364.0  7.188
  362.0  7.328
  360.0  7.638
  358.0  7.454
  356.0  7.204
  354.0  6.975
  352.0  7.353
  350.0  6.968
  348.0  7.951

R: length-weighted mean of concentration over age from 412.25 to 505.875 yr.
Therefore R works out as 6.41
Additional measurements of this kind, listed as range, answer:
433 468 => 5.63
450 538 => 5.8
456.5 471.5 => 4.79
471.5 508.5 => 6.73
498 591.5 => 6.41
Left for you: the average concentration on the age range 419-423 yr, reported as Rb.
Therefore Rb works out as 6.79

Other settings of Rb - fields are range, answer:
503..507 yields 6.13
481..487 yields 6.93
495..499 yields 6.79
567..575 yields 7.25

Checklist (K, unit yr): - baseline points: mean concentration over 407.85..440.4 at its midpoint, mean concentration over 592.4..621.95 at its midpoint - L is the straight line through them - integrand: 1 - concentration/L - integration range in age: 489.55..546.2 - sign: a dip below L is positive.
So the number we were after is 6.93 yr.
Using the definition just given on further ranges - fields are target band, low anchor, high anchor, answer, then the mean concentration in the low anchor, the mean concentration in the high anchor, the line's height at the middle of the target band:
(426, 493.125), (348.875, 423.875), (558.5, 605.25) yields 6.8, 7.14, 6.7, 6.98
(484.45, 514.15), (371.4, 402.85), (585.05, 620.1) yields 2.9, 7.21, 6.67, 6.93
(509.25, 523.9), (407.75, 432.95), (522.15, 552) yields 4.3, 6.94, 6.48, 6.56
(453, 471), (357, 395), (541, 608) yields 6.2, 7.25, 6.82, 7.06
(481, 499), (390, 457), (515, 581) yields -0.8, 6.76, 6.56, 6.65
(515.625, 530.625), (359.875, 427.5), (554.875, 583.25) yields 4.4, 7.12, 7.12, 7.12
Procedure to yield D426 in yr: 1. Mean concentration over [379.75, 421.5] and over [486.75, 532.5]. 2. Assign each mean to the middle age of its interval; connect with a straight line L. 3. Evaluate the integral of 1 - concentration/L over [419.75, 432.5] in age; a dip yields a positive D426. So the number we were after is -0.40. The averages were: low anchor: 7.07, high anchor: 5.76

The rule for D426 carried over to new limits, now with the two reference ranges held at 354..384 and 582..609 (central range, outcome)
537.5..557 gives -1.8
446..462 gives 4.6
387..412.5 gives 0.2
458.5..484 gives 3.2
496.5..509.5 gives 1.2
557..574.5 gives -2.0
